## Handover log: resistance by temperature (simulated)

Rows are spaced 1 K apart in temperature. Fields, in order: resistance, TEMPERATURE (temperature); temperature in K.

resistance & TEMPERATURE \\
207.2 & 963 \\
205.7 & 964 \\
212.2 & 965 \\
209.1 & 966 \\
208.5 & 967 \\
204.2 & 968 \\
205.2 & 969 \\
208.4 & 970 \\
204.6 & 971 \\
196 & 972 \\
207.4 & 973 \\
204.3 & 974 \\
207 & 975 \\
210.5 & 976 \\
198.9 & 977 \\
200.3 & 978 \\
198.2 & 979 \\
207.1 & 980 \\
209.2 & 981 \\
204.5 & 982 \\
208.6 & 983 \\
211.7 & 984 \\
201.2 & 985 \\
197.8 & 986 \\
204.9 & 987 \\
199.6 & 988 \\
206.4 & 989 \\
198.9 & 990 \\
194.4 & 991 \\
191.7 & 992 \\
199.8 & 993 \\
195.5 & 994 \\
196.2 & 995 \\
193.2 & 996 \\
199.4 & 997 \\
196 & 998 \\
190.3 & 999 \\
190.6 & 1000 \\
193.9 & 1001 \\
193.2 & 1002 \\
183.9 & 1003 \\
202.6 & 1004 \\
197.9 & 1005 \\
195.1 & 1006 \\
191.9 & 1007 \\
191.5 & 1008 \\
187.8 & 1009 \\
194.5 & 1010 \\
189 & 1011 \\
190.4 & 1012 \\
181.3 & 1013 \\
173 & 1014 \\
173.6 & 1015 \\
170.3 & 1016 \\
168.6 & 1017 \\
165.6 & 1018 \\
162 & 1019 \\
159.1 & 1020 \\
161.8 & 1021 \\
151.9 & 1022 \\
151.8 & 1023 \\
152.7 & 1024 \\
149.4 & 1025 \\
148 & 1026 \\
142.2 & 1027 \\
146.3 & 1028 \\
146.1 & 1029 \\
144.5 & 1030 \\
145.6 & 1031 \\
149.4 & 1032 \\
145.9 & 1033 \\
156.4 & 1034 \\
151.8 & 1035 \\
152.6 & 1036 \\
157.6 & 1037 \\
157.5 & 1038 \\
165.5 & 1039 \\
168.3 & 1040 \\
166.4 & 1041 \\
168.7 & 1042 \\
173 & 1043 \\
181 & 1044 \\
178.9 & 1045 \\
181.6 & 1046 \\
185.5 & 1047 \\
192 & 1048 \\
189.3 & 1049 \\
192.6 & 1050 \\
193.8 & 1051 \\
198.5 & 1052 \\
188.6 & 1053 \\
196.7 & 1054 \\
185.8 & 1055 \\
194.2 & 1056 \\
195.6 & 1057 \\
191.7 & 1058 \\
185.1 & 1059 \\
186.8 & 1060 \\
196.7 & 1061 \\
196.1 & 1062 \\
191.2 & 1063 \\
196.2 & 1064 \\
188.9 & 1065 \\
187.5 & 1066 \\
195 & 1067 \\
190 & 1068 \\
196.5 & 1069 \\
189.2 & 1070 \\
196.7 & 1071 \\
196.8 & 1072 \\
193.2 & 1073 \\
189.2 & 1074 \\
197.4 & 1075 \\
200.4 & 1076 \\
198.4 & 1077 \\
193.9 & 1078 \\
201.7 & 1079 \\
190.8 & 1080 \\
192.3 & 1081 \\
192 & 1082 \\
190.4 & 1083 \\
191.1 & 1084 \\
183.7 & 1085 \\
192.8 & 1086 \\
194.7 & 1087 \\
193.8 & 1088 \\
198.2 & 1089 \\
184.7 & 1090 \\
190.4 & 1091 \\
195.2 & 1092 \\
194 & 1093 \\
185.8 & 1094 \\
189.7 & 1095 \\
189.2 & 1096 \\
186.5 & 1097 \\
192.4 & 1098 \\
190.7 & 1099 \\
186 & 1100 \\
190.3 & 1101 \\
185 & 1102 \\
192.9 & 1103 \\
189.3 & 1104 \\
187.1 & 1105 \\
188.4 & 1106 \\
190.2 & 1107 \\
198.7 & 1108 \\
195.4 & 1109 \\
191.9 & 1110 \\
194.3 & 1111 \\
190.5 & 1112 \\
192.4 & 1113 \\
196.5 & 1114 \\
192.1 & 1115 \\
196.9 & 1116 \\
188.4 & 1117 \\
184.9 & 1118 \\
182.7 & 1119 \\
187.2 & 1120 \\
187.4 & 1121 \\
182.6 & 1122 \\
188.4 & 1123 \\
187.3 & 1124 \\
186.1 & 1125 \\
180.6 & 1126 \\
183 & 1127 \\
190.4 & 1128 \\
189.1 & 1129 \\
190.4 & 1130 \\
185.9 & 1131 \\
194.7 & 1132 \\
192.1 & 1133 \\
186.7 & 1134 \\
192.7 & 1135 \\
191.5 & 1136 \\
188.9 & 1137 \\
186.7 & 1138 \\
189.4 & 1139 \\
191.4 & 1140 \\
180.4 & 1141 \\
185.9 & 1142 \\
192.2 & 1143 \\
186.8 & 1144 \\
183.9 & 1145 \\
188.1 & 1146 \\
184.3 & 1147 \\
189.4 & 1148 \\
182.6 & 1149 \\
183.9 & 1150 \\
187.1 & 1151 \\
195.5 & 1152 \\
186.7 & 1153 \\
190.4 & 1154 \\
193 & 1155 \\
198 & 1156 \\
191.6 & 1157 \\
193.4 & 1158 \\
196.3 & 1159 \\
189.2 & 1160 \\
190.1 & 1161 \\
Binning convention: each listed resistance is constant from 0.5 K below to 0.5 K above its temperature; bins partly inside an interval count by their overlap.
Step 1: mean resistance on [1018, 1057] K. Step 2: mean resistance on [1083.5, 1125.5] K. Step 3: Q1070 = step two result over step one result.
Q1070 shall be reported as 1.14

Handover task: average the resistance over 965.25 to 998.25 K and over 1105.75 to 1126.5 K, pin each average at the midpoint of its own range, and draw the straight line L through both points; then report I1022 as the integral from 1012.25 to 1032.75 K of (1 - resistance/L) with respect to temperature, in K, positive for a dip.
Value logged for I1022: 4.3 K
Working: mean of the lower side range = 203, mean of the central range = 157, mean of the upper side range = 190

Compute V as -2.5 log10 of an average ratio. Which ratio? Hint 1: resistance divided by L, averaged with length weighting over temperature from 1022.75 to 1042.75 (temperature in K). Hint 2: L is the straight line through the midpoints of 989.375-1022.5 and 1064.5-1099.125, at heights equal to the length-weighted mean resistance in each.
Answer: 0.22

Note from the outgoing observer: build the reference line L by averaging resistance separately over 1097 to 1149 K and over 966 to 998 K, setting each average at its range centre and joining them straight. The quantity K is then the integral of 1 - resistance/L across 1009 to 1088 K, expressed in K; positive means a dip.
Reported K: 7.0 K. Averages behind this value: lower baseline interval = 202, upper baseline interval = 189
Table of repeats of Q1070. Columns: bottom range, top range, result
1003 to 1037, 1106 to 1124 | 1.14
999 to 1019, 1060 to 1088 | 1.04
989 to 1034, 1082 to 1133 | 1.08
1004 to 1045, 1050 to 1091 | 1.16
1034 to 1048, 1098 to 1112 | 1.13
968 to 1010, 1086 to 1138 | 0.95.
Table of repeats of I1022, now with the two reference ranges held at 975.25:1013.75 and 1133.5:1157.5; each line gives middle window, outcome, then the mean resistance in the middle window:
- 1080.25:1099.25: 0.1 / 191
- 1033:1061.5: 2.2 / 179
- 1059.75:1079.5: -0.1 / 194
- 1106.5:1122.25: 0.0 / 191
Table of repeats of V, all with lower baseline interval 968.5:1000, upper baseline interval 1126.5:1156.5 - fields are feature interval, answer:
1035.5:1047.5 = 0.16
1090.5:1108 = 0.01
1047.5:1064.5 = 0.02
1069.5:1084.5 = 0.00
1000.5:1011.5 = 0.04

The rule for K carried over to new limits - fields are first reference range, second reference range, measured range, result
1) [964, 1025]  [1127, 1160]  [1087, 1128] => 0.06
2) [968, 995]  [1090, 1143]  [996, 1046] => 7.05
